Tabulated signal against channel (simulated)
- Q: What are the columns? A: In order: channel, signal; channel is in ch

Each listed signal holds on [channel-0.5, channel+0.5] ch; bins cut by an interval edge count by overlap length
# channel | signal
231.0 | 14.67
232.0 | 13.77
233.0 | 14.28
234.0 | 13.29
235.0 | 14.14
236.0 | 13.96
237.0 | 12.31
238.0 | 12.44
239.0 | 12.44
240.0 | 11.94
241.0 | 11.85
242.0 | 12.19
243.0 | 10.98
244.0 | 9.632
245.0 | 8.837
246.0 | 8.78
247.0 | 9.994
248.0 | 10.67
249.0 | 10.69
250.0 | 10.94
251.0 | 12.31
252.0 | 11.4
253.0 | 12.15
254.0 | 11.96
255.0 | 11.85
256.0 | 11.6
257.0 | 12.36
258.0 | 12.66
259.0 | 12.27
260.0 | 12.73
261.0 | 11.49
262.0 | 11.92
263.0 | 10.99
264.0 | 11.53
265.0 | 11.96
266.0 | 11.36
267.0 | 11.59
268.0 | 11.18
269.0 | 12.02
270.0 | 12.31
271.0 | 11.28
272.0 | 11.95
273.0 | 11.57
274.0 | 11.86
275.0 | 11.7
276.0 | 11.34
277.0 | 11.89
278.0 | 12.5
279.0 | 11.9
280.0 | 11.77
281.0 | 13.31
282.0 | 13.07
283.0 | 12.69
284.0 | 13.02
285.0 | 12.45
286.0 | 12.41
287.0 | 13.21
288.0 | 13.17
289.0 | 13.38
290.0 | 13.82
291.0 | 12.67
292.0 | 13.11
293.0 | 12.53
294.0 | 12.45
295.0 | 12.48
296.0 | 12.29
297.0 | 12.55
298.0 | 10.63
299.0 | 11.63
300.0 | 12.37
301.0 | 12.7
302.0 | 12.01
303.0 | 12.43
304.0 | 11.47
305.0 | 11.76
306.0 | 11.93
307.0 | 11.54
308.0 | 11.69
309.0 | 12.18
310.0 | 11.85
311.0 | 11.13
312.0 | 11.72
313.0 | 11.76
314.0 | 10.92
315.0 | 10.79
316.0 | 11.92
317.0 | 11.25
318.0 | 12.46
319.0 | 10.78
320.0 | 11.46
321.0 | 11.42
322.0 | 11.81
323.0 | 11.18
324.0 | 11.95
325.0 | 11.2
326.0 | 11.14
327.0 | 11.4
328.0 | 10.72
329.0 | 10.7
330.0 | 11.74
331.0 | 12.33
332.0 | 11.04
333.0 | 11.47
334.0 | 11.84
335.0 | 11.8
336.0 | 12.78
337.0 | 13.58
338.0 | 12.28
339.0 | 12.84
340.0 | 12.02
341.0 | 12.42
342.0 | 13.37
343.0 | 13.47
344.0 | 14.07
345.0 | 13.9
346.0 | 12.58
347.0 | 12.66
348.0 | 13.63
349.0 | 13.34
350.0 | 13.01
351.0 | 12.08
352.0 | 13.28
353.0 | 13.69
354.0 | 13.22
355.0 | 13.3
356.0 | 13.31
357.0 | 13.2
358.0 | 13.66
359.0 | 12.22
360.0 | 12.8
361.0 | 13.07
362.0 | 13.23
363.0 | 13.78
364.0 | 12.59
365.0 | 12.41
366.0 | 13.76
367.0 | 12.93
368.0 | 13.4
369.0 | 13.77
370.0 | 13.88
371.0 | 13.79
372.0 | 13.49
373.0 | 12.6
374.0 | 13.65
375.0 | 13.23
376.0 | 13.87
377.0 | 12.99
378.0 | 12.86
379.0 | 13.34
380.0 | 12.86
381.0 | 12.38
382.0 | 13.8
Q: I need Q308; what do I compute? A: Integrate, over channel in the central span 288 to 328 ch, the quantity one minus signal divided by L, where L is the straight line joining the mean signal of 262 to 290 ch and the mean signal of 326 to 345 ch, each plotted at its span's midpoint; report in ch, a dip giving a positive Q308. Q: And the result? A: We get 1.0 ch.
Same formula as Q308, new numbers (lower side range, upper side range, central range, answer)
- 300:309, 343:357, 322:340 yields 1.3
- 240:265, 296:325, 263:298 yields -2.3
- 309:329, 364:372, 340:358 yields -0.8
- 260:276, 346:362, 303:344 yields 2.5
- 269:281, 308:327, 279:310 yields -1.8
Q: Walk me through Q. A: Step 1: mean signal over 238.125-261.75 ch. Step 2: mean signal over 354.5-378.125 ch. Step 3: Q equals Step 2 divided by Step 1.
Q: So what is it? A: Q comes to 1.16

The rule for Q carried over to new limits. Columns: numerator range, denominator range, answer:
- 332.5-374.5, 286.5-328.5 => 1.09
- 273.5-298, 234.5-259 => 1.08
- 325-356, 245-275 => 1.09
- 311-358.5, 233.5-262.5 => 1.05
